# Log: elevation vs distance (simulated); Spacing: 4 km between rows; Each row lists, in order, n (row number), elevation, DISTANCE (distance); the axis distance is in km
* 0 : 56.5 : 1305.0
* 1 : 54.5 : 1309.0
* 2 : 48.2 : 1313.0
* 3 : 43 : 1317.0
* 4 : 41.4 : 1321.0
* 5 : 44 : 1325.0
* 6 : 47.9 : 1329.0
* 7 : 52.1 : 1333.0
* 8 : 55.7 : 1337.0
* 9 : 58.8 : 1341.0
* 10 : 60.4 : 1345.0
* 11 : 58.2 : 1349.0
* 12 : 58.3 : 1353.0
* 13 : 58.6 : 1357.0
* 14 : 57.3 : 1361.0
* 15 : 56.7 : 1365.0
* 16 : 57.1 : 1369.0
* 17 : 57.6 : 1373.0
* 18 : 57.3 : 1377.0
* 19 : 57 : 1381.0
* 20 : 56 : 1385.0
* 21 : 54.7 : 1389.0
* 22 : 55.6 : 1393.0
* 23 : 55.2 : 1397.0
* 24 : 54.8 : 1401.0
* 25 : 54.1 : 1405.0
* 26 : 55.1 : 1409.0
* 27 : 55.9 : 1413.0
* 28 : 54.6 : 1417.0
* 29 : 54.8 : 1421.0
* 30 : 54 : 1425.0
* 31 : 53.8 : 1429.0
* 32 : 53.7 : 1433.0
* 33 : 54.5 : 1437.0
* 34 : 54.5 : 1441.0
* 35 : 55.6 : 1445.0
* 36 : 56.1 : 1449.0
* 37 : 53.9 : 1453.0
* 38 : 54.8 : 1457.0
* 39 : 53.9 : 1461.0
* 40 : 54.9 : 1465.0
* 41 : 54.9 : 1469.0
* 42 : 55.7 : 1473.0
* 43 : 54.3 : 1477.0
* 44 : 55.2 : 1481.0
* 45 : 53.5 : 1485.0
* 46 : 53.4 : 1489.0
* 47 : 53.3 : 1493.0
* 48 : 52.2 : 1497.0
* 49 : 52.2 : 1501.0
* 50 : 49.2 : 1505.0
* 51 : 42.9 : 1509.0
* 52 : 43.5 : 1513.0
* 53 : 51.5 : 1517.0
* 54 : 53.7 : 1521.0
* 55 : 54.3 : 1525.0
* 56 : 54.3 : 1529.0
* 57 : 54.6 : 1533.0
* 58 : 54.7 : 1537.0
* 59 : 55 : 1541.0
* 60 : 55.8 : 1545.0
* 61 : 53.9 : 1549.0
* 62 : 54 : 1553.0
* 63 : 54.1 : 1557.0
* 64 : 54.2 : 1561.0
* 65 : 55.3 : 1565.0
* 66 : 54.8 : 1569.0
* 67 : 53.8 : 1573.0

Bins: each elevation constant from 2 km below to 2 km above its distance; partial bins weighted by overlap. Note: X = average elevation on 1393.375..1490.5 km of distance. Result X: 54.7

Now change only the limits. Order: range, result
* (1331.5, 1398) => 56.9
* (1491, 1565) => 52.5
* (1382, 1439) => 54.8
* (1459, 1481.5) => 54.8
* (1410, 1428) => 54.8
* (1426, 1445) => 54.3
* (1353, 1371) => 57.5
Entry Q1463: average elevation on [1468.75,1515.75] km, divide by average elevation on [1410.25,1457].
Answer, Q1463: 0.94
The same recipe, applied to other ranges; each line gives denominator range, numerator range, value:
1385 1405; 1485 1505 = 0.95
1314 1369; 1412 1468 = 1.02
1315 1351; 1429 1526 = 1.03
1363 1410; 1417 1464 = 0.97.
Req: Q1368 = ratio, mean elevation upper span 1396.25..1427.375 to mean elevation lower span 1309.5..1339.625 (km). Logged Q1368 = 1.14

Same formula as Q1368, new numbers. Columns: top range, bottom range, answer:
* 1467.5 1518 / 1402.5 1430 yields 0.95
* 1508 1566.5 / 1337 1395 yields 0.92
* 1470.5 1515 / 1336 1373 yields 0.89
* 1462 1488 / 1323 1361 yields 0.99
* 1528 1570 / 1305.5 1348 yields 1.07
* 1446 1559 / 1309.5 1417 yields 0.98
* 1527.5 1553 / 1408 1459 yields 1.00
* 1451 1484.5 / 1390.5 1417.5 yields 0.99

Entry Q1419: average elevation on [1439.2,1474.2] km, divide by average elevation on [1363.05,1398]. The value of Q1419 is 1.0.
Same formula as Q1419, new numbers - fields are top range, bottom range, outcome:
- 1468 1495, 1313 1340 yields 1.14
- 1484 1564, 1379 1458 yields 0.96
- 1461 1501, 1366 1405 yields 0.96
